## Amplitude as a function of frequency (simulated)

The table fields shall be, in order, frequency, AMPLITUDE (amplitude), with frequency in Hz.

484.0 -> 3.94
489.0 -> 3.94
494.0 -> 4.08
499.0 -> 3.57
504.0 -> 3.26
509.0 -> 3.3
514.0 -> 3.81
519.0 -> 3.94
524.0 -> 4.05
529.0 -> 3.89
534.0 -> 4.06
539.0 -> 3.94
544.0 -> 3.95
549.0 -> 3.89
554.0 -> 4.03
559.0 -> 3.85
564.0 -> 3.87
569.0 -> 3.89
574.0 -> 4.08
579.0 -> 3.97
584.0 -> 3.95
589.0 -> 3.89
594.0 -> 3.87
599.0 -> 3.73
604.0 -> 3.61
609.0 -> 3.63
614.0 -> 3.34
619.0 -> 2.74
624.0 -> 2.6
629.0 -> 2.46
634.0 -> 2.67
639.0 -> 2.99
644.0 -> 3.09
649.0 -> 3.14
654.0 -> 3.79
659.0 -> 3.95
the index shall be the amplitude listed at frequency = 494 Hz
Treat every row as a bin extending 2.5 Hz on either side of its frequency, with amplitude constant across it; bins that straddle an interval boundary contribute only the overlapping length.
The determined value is 4.08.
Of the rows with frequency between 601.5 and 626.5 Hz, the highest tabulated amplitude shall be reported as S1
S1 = 3.63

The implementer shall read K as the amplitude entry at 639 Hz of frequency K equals 2.99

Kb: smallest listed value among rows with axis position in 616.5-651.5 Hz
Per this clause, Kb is 2.46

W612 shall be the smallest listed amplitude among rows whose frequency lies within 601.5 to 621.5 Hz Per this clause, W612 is 2.74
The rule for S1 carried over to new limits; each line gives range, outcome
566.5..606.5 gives 4.08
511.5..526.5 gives 4.05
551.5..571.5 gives 4.03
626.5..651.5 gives 3.14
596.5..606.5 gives 3.73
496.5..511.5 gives 3.57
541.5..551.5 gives 3.95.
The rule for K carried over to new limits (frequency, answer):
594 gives 3.87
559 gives 3.85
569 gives 3.89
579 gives 3.97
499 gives 3.57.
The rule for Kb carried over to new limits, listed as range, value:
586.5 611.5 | 3.61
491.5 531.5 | 3.26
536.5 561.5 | 3.85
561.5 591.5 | 3.87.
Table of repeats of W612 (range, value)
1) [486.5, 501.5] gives 3.57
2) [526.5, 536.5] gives 3.89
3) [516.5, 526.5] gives 3.94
